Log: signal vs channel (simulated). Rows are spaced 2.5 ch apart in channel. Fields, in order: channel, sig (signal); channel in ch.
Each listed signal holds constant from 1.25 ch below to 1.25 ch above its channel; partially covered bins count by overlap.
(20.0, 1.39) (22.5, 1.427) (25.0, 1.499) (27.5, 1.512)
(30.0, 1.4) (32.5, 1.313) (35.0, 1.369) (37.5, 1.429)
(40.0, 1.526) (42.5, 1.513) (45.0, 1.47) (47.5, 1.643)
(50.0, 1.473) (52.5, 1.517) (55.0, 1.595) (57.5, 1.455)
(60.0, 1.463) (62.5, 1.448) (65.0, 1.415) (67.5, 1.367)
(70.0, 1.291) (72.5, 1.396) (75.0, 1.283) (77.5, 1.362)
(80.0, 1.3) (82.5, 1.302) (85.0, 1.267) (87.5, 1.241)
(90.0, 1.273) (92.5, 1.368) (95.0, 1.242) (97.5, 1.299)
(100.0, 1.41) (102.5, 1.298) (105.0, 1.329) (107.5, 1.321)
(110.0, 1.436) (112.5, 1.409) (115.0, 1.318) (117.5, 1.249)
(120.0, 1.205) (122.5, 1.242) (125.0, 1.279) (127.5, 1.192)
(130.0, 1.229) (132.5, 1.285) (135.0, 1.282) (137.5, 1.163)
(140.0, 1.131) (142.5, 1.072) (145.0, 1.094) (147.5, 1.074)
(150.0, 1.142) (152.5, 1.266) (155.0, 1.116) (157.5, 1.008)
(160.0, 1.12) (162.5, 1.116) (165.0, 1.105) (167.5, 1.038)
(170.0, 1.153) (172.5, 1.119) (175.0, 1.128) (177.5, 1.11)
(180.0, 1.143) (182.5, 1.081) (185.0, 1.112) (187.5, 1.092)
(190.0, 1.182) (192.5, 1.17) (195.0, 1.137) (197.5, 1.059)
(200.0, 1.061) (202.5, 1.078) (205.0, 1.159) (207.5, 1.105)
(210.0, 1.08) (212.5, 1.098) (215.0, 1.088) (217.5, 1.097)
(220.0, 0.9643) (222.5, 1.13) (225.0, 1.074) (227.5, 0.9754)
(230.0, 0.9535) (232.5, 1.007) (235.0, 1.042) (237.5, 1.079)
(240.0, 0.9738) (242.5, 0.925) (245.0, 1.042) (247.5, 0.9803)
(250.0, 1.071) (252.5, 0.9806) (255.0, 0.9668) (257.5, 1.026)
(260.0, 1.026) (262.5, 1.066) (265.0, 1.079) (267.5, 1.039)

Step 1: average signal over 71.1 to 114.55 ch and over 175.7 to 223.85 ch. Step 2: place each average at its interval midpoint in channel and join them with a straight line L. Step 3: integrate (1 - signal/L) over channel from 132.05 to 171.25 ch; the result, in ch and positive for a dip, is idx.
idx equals 2.3 ch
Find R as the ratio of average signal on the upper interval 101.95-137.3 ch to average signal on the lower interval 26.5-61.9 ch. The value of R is 0.87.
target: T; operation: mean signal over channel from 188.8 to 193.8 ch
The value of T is 1.18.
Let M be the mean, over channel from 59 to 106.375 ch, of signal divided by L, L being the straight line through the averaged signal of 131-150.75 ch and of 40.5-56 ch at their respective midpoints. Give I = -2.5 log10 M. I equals 0.05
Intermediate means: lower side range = 1.53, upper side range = 1.16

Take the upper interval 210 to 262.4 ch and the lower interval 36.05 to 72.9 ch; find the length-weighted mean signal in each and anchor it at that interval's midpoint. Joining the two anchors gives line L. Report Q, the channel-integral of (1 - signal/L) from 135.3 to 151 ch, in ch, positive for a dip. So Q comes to 1.6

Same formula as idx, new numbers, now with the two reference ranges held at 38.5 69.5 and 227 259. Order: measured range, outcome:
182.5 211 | 0.2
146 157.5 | 1.0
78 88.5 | 0.9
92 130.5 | 1.1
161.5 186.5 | 1.4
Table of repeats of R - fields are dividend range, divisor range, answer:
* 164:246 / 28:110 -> 0.78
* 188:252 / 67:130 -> 0.81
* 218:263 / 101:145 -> 0.81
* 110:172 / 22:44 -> 0.82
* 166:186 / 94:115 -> 0.83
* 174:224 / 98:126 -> 0.84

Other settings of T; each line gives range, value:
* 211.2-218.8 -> 1.09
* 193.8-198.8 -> 1.1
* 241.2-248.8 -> 0.983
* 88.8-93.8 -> 1.32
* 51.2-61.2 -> 1.51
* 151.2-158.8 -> 1.13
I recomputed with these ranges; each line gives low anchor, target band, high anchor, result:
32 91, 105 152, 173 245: 0.02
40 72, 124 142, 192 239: 0.05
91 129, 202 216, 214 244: -0.03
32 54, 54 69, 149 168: -0.02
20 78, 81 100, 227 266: 0.05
